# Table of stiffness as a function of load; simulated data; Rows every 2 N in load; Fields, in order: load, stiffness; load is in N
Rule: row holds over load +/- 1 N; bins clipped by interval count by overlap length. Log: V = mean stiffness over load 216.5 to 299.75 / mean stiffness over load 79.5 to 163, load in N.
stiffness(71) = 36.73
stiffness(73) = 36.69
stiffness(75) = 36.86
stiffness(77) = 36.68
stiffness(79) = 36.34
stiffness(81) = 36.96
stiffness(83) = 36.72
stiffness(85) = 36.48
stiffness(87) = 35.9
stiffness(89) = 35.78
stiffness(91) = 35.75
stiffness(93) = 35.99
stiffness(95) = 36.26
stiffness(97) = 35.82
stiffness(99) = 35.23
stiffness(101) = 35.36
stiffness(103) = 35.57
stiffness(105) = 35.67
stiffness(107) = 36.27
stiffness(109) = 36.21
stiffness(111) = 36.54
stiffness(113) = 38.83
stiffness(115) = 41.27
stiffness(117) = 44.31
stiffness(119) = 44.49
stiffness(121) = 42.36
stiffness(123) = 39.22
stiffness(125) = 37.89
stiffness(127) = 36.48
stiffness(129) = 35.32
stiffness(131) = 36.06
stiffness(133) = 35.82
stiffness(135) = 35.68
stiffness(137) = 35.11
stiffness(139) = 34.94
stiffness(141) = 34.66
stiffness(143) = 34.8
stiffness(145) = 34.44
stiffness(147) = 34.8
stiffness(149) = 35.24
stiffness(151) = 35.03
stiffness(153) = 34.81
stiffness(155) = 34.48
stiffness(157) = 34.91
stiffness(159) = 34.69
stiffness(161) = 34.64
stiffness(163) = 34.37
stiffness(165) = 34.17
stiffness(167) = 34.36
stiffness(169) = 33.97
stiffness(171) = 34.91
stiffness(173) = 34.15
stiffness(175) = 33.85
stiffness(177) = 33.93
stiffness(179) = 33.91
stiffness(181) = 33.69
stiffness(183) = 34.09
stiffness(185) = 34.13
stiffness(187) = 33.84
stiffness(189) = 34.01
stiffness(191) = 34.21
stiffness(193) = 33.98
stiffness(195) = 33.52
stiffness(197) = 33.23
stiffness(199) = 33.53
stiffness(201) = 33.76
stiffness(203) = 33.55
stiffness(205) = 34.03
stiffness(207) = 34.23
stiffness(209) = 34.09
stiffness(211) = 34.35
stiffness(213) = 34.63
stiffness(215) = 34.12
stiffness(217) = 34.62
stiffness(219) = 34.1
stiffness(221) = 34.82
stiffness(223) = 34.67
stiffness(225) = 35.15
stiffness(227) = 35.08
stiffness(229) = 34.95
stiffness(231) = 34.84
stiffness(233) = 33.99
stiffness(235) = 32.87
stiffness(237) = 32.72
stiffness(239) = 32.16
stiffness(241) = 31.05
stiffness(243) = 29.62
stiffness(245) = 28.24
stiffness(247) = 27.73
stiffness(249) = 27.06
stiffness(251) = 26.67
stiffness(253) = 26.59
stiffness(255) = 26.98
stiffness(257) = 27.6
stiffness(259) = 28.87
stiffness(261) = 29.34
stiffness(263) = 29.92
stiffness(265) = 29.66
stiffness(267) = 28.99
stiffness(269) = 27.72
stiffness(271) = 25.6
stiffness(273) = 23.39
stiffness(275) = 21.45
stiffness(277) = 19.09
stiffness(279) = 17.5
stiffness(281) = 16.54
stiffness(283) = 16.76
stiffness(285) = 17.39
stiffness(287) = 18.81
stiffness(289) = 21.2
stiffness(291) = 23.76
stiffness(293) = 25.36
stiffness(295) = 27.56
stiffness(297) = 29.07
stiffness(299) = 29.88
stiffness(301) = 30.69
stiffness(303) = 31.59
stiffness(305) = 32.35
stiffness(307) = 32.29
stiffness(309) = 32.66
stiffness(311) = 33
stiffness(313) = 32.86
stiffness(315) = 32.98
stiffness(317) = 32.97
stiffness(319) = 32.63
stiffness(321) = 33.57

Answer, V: 0.76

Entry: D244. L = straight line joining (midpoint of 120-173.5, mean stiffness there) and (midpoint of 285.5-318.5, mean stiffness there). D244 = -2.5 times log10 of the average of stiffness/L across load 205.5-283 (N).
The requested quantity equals 0.07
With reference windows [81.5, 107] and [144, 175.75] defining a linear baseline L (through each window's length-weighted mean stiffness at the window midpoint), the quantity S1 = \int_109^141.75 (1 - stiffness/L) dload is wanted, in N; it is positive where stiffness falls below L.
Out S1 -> -2.6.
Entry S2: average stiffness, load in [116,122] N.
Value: 43.7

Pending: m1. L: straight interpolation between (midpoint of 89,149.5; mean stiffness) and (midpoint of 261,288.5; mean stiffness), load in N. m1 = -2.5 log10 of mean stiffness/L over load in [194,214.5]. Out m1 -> -0.16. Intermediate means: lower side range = 36.9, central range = 33.9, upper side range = 22.7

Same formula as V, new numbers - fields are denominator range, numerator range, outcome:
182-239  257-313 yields 0.77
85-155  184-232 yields 0.93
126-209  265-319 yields 0.77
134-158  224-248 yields 0.93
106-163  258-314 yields 0.71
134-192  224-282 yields 0.82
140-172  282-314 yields 0.79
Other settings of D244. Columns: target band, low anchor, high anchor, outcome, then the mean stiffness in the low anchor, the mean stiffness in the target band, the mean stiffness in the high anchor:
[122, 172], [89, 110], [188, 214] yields -0.01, 35.8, 35.2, 33.9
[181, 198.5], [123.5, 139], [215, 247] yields 0.02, 36.1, 33.9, 33.1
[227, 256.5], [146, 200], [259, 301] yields -0.10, 34.2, 30.5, 24.2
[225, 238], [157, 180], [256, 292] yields -0.22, 34.3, 34.2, 23.5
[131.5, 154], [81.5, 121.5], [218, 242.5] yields 0.04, 37.5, 35.1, 33.8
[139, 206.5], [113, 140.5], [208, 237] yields 0.07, 38.3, 34.2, 34.4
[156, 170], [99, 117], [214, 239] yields 0.04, 37.3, 34.4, 34.2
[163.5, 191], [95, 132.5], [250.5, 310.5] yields -0.03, 37.9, 34.1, 25.9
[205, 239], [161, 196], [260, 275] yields -0.12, 34.1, 34.3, 27.4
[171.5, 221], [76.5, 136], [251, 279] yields -0.10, 37.2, 34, 26.2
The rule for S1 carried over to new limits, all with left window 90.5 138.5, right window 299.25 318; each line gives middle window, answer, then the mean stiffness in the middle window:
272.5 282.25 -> 4.06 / 19.3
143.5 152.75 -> 0.41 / 34.9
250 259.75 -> 1.85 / 27.3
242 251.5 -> 1.68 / 27.9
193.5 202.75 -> 0.43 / 33.5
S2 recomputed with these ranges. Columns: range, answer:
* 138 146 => 34.7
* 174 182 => 33.8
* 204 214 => 34.3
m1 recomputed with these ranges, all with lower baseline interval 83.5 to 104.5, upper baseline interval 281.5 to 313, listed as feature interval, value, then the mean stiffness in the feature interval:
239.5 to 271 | 0.01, 28.4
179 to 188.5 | -0.07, 33.9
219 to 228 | -0.16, 34.8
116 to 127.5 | -0.18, 41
